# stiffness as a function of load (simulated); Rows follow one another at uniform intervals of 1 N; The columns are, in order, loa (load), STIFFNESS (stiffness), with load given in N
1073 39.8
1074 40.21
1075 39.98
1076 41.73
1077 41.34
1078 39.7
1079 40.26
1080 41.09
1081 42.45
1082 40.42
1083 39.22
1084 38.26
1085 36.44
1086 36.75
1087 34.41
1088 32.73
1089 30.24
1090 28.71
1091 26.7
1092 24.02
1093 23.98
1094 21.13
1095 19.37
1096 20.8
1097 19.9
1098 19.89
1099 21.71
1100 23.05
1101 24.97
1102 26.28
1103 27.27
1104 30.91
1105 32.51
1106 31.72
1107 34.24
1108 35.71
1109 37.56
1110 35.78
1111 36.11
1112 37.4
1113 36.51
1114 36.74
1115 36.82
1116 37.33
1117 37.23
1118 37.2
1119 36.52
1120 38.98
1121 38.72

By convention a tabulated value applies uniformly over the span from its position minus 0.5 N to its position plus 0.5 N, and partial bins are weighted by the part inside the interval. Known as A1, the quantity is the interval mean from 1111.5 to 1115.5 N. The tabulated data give 36.9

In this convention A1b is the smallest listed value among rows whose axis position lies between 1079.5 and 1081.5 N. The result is 41.09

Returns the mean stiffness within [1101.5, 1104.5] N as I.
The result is 28.2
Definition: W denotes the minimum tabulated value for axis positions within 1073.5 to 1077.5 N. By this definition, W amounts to 39.98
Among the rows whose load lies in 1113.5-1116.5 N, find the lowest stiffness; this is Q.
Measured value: 36.74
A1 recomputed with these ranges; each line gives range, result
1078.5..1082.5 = 41.1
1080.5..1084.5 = 40.1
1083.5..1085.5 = 37.3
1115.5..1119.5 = 37.1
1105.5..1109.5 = 34.8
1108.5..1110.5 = 36.7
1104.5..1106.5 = 32.1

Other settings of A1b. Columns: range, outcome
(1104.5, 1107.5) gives 31.72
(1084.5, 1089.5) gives 30.24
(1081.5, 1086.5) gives 36.44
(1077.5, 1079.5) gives 39.7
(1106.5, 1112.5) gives 34.24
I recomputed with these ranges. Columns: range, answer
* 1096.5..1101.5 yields 21.9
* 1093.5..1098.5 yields 20.2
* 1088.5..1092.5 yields 27.4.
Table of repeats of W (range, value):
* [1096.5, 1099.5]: 19.89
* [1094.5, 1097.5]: 19.37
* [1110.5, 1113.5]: 36.11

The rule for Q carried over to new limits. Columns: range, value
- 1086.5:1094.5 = 21.13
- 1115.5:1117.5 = 37.23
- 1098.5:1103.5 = 21.71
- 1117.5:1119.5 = 36.52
